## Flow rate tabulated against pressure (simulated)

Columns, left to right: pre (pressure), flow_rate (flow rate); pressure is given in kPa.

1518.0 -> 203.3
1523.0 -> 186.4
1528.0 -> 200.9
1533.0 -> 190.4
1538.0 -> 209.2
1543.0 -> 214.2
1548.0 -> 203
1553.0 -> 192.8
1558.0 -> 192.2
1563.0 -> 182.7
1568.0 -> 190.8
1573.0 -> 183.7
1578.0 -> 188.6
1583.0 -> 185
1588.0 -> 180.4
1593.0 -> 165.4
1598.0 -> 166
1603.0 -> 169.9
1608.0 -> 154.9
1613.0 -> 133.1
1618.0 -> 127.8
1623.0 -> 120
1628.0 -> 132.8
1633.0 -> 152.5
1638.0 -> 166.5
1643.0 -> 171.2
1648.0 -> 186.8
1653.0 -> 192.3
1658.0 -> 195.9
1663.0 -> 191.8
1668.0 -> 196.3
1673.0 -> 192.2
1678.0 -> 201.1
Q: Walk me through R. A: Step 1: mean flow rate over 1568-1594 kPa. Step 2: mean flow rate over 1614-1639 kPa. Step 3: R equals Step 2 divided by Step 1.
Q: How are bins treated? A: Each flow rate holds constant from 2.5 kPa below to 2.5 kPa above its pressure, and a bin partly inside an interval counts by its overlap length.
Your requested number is 0.8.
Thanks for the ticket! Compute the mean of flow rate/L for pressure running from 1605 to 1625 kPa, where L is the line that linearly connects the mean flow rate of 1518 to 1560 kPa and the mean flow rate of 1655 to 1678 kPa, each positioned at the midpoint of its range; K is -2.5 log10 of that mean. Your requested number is 0.41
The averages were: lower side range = 199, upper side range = 195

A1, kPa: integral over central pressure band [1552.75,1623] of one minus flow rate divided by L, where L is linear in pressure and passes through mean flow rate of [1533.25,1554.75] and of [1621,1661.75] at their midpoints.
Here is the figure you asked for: 6.6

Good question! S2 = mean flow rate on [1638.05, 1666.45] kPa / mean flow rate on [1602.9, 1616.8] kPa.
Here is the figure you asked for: 1.3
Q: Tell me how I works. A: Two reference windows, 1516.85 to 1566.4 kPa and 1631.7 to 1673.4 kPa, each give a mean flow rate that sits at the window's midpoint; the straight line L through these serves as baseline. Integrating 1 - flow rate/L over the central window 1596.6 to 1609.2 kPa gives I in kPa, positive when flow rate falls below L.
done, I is 1.7 kPa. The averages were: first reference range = 197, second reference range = 183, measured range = 164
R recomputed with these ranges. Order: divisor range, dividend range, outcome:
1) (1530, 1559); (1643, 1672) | 0.95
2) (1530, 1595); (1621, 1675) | 0.91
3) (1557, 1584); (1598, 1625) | 0.77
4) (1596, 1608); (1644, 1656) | 1.13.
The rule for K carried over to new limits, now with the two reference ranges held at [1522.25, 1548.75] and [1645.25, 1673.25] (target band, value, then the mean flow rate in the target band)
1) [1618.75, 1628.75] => 0.478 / 126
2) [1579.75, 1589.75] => 0.083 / 183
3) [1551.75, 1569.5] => 0.058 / 189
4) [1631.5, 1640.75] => 0.206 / 161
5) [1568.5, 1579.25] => 0.067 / 187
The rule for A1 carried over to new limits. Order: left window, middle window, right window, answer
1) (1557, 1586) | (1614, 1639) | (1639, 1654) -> 6.1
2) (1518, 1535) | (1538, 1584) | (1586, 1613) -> -3.5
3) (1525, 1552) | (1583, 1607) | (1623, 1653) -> 1.1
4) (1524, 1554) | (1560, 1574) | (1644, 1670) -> 0.9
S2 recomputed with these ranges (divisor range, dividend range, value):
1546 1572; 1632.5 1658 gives 0.93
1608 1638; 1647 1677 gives 1.40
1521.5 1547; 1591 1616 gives 0.78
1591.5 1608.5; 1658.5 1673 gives 1.18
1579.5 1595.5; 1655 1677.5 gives 1.10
